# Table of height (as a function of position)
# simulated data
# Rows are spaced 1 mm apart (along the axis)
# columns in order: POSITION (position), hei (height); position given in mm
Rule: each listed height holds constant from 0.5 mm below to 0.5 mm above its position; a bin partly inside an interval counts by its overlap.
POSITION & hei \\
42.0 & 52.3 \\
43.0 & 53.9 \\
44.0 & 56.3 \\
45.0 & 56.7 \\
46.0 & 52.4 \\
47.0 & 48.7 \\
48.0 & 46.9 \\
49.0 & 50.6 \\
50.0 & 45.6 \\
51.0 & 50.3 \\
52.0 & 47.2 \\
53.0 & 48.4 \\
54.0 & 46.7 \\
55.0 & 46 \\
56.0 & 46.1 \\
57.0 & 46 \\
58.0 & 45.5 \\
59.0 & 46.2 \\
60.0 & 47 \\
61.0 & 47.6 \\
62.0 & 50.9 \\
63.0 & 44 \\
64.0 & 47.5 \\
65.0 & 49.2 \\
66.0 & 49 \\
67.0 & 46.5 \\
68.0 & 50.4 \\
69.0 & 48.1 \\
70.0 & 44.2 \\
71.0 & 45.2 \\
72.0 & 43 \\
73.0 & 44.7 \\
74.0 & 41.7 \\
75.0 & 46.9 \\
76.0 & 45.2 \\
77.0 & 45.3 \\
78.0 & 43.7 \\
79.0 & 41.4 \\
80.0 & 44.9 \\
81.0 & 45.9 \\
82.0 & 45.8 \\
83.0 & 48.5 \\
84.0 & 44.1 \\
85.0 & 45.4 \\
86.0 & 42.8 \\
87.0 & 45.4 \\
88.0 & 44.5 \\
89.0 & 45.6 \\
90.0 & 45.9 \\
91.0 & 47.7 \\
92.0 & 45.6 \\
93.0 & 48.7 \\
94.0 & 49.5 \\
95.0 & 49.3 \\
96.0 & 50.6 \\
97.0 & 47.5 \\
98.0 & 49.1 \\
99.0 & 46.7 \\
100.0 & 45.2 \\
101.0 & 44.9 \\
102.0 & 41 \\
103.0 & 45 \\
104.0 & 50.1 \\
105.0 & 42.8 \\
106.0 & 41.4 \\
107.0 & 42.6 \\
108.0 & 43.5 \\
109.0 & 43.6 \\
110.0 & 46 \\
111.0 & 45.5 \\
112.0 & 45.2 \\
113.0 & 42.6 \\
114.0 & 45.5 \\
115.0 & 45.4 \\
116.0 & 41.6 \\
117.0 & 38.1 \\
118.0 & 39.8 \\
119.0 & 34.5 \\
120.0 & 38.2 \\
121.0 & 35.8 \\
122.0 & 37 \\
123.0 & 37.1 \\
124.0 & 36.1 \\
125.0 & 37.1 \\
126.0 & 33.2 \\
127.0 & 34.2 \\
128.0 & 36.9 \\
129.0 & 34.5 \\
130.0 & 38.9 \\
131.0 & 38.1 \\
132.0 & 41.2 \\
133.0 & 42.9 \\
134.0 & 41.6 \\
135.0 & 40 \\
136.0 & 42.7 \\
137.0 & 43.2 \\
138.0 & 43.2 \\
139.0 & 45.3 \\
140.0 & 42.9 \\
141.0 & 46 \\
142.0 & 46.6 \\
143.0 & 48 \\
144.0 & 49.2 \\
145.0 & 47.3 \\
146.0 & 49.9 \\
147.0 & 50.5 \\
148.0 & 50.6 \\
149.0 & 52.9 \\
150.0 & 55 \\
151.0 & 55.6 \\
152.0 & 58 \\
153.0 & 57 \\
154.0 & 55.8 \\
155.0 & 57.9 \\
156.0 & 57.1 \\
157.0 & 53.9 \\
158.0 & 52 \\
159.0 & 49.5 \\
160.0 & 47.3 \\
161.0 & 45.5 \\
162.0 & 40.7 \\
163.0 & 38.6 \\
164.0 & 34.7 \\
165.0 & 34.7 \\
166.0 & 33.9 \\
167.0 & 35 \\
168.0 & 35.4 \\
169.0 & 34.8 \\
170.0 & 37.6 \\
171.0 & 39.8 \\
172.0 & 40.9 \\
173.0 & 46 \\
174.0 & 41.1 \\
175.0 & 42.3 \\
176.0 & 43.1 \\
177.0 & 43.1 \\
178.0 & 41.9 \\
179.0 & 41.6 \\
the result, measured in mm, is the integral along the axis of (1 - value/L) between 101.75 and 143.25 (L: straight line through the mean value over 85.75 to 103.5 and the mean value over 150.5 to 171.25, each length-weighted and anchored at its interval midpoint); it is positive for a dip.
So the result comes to 4.32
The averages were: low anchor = 46.4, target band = 41.3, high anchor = 45.5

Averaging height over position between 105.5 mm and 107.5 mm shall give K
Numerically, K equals 42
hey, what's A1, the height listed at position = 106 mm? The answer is 41.4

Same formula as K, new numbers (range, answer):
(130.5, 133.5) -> 40.7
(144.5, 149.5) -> 50.2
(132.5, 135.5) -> 41.5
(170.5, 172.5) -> 40.3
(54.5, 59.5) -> 46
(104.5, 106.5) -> 42.1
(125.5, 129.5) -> 34.7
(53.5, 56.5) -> 46.3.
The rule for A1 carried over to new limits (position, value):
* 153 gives 57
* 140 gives 42.9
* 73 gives 44.7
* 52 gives 47.2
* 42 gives 52.3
